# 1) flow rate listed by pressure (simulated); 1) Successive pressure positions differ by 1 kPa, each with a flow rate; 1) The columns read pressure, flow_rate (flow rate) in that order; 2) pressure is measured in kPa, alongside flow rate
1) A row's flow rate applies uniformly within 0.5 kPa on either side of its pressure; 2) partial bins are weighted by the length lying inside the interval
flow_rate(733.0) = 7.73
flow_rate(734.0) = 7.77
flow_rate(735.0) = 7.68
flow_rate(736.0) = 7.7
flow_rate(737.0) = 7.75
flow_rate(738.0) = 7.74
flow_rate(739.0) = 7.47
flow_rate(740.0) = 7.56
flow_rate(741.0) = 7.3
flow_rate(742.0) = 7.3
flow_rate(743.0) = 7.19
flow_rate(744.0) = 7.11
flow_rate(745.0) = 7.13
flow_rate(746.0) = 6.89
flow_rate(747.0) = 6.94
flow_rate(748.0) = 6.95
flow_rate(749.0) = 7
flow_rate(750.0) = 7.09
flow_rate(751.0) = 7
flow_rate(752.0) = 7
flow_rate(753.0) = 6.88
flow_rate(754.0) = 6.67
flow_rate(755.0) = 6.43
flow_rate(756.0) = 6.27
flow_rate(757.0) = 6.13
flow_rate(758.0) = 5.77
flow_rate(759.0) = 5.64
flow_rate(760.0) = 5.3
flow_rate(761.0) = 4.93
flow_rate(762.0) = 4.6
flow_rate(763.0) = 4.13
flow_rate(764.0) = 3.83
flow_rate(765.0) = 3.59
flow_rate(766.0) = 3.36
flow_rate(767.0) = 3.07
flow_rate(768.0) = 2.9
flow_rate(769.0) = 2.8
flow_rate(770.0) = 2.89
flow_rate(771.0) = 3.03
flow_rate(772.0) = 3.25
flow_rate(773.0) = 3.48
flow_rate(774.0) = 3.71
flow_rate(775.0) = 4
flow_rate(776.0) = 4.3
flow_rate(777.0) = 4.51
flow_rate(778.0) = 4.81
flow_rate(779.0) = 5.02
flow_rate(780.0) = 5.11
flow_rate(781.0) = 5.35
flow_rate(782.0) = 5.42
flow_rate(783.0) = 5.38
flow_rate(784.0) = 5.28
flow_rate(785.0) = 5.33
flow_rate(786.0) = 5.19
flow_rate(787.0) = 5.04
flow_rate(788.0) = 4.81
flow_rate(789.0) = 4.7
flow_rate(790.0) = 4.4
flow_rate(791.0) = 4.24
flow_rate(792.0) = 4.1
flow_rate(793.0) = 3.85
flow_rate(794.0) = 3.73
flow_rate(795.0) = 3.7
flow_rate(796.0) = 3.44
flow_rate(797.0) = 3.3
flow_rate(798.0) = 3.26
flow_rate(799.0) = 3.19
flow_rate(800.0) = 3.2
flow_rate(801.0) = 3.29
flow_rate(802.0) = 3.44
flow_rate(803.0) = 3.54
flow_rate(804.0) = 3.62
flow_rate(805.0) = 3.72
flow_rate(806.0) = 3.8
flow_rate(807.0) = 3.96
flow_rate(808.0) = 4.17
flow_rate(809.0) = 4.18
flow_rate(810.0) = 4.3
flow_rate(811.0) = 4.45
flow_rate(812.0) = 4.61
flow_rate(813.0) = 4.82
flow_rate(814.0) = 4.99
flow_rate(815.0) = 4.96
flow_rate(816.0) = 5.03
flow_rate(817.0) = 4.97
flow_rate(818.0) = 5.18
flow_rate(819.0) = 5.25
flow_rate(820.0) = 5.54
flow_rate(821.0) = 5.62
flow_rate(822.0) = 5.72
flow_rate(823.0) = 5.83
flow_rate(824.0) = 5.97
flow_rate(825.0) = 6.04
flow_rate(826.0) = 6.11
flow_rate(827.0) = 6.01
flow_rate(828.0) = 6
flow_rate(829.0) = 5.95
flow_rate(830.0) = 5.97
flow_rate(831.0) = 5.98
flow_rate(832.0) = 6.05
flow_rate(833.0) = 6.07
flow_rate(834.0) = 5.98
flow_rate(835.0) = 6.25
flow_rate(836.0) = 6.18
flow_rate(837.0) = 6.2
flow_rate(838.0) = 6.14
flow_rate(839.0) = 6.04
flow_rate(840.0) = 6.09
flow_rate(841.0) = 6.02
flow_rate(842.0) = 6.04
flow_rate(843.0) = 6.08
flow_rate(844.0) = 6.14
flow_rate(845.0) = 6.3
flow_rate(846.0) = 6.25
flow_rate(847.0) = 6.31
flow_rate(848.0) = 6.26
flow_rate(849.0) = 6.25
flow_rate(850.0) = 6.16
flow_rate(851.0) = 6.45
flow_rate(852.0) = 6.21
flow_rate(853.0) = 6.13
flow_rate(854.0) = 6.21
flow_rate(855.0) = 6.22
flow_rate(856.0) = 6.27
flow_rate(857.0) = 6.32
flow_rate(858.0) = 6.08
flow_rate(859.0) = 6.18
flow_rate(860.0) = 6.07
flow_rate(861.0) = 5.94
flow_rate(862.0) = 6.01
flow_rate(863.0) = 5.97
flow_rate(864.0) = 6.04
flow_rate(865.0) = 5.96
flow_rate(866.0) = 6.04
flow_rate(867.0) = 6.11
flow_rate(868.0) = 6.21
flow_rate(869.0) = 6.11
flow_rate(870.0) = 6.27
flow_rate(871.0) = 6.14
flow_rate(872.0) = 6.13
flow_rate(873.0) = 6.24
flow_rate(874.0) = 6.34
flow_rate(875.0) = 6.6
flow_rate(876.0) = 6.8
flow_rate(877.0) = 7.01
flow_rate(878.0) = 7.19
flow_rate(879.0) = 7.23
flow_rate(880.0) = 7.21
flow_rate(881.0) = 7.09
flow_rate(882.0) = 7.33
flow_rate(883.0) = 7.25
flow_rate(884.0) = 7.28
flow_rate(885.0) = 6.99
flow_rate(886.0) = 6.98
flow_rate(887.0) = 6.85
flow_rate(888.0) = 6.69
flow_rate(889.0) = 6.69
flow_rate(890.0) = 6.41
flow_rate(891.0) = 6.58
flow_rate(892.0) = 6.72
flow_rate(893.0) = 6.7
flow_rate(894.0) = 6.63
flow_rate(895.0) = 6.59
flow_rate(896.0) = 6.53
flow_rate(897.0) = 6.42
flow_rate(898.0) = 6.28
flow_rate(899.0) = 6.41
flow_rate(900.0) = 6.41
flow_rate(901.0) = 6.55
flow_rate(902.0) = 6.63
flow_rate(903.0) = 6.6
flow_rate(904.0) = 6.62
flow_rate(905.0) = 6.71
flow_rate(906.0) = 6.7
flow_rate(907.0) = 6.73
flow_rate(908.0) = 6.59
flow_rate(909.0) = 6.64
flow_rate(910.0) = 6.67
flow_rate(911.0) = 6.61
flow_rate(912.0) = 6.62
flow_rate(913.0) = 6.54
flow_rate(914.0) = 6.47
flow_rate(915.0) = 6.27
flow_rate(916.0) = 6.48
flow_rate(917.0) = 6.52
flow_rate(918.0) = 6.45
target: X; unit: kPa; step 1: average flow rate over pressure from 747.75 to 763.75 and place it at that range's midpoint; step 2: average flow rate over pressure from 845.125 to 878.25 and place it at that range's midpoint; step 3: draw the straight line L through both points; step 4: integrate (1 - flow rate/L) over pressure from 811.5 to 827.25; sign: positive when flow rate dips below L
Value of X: 2.0 kPa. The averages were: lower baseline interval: 6.06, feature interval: 5.41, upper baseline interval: 6.25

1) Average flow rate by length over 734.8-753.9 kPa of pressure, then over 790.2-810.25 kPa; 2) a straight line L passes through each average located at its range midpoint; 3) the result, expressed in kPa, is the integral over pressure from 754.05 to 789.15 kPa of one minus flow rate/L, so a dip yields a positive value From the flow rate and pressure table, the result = 5.5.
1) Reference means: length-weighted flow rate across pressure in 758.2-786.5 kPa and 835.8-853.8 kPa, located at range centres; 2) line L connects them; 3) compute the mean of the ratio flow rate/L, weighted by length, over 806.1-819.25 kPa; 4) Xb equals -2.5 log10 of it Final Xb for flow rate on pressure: 0.155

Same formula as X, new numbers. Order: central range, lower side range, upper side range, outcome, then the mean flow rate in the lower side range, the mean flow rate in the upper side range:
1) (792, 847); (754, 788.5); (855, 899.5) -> 4.6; 4.58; 6.52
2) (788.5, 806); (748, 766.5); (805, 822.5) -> 4.7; 5.68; 4.77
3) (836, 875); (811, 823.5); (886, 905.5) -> -2.0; 5.18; 6.59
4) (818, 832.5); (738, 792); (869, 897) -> 0.5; 5.32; 6.74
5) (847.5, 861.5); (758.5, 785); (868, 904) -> -0.5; 4.24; 6.67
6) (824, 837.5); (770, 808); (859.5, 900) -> -2.1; 4.13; 6.55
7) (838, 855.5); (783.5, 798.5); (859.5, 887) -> -1.1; 4.29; 6.54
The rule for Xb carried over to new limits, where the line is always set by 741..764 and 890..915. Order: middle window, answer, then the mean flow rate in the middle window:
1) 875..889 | -0.08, 7.04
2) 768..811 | 0.49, 4.08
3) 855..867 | 0.07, 6.09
